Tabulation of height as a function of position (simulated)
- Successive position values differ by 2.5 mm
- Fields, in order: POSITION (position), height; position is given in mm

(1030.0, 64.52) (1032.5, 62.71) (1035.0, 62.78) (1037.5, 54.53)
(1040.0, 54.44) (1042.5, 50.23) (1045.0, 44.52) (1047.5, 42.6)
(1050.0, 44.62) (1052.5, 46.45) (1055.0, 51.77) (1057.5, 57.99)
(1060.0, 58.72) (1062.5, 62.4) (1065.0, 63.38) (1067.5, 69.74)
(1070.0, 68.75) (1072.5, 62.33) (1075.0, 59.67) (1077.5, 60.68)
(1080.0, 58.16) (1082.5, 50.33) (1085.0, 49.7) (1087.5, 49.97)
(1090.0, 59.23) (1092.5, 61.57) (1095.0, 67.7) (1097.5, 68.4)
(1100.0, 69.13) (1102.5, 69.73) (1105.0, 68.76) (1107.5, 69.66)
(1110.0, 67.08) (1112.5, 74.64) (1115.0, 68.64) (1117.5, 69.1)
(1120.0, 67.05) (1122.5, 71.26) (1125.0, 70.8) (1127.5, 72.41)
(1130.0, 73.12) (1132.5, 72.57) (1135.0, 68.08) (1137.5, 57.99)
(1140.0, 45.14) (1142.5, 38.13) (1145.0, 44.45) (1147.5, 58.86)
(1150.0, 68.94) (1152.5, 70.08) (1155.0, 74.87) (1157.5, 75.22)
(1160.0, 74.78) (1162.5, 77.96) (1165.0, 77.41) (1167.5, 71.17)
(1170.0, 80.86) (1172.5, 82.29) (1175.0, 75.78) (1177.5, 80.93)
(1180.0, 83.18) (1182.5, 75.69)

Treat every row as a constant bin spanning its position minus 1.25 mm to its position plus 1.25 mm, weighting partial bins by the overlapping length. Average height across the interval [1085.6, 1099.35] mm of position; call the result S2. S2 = 61.2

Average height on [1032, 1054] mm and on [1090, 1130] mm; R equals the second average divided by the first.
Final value 1.35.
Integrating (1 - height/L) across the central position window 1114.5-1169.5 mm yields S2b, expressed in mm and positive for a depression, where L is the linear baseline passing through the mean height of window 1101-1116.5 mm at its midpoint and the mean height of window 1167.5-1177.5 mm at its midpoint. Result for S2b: 5.56 mm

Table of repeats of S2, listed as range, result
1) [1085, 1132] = 67.3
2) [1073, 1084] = 57.4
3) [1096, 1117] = 69.5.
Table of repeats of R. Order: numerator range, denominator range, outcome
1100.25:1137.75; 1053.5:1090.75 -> 1.19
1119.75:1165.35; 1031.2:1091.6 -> 1.18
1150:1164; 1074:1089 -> 1.35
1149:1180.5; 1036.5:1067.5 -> 1.43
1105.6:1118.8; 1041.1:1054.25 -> 1.52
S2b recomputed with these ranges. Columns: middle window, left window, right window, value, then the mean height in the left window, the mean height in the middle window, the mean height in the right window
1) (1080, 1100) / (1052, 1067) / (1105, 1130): 1.8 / 57.9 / 58.8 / 70.2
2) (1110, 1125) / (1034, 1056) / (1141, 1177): -1.8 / 50.1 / 69.9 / 69.4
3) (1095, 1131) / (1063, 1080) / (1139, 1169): -3.1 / 63.6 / 69.9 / 65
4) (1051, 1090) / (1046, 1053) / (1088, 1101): -3.5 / 44.4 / 58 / 64.3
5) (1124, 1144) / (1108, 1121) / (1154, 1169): 2.7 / 69.4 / 62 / 75.3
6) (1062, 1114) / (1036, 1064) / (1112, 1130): -1.4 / 51.9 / 63.4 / 70.6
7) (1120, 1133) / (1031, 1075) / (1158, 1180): -0.3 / 56.5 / 71.5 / 77.9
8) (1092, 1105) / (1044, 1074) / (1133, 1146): -3.3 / 56.2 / 67.8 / 52.1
